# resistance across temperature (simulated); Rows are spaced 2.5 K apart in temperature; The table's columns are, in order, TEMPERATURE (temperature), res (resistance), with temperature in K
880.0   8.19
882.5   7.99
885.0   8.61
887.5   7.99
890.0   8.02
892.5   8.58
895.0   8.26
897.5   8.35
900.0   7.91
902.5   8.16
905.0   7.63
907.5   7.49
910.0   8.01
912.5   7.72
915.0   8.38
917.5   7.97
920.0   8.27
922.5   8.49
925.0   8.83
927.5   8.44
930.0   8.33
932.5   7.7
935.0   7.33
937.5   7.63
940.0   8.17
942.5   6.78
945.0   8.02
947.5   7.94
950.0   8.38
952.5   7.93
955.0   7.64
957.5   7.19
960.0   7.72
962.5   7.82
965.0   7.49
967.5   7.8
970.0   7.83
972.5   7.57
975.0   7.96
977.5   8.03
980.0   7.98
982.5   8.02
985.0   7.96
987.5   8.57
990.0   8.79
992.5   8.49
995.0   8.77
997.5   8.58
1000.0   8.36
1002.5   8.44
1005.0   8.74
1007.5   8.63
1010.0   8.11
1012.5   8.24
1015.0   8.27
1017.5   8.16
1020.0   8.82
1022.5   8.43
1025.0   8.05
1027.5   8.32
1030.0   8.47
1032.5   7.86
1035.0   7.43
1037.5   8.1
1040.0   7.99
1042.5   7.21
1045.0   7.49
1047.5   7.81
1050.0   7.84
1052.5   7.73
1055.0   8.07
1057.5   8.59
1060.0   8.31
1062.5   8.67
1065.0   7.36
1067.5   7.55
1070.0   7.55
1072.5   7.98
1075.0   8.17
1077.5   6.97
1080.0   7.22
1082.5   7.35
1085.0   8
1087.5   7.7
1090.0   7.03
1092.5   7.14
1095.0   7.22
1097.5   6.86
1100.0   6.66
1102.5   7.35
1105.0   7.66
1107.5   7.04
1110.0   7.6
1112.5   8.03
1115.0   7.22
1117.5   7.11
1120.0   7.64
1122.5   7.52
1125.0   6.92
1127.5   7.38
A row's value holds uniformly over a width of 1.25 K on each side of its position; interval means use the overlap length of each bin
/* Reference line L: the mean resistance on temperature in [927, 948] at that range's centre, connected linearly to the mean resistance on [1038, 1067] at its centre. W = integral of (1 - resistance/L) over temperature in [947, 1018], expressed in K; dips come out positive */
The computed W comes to -2.6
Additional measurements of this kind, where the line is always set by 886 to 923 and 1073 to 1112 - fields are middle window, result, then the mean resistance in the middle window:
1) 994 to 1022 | -2.85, 8.46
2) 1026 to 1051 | -0.96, 7.85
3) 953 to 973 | 0.53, 7.65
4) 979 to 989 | -0.49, 8.15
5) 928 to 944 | 0.52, 7.7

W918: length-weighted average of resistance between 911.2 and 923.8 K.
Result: 8.17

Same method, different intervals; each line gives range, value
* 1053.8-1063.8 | 8.41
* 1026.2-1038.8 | 8.04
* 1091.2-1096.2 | 7.18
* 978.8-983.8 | 8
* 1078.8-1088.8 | 7.57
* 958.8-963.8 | 7.77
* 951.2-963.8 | 7.66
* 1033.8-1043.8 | 7.68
